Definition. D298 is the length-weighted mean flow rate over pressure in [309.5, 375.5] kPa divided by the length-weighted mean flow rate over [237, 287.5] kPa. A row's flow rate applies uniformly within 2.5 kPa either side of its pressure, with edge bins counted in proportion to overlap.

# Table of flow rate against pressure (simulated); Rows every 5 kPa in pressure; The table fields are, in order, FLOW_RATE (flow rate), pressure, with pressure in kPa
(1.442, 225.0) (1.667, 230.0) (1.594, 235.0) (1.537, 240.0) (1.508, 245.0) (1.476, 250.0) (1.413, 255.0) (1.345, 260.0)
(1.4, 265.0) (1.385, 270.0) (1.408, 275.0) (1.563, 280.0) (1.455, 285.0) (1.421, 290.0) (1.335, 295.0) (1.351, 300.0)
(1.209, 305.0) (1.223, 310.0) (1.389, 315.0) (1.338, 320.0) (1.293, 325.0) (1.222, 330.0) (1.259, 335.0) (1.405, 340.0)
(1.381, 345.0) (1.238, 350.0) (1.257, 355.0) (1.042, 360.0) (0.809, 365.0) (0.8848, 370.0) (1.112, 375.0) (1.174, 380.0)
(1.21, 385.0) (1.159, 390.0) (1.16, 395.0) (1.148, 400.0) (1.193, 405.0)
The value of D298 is 0.8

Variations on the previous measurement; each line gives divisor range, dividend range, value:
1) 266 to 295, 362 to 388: 0.73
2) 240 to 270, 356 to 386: 0.73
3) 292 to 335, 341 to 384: 0.87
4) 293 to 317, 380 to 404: 0.90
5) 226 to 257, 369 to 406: 0.74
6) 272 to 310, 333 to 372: 0.84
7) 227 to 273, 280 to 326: 0.91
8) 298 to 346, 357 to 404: 0.83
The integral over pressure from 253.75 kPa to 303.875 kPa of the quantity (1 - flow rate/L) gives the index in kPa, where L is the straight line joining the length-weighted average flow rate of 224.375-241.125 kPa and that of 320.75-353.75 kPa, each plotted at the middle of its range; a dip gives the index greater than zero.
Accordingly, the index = 1.8 kPa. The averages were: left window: 1.58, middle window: 1.4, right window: 1.3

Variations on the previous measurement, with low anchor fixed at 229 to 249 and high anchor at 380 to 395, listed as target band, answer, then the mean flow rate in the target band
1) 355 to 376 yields 4.2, 0.986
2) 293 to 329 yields 1.9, 1.3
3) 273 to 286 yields -0.2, 1.48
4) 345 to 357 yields 0.0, 1.27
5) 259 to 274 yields 1.1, 1.38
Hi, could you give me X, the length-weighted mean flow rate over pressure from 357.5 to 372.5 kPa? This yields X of 0.912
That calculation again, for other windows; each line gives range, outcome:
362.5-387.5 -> 1.04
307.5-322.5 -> 1.32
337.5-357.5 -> 1.32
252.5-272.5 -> 1.39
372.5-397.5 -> 1.16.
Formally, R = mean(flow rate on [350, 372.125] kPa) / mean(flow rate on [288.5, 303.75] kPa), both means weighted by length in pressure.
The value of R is 0.76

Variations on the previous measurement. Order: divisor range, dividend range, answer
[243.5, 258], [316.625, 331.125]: 0.89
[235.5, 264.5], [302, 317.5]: 0.87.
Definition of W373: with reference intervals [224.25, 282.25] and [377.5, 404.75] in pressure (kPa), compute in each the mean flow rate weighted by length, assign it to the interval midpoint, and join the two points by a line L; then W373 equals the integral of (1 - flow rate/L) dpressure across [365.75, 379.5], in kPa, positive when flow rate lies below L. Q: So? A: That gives 2.4 kPa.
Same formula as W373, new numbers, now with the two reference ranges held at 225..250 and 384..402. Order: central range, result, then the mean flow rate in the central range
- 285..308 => 1.1 kPa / 1.34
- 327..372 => 3.8 kPa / 1.17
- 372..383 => 0.6 kPa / 1.13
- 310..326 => 0.3 kPa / 1.33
